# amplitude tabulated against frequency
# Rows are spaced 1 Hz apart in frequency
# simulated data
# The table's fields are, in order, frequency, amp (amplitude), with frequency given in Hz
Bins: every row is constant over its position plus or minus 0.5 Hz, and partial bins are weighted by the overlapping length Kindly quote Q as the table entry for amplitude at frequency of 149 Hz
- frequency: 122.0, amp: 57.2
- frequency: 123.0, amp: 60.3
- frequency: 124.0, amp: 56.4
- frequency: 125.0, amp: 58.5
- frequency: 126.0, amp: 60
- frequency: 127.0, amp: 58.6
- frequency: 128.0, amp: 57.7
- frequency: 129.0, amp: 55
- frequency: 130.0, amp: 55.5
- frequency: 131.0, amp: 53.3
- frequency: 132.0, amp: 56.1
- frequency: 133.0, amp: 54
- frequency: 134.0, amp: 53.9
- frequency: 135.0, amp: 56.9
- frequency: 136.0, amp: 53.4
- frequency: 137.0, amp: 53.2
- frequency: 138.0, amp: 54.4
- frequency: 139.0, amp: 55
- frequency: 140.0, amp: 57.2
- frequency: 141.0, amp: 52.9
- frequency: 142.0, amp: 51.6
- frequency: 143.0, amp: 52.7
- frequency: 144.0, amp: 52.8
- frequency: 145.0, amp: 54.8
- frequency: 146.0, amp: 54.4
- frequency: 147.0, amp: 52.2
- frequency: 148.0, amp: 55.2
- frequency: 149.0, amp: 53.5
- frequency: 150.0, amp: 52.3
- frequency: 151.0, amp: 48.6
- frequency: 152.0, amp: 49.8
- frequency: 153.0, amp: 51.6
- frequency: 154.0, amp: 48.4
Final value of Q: 53.5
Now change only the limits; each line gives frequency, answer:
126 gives 60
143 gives 52.7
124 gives 56.4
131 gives 53.3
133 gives 54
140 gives 57.2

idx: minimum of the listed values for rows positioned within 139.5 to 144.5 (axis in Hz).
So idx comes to 51.6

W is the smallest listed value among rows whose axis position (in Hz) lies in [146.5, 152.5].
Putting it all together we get 48.6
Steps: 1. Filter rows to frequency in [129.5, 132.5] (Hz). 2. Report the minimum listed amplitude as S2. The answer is 53.3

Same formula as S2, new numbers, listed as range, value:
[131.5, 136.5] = 53.4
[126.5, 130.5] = 55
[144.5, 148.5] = 52.2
